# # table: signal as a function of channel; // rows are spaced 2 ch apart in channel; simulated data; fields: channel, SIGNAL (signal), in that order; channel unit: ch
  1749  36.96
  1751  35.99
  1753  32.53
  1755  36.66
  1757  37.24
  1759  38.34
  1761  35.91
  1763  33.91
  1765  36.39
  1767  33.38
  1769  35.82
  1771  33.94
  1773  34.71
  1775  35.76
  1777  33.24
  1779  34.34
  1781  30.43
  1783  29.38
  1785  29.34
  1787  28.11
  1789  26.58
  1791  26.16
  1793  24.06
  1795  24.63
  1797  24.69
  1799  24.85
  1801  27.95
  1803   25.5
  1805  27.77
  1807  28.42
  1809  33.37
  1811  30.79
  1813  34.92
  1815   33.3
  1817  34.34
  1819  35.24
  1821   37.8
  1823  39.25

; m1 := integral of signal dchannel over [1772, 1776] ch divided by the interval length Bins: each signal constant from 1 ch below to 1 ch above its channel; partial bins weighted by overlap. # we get 35.2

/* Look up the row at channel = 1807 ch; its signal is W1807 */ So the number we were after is 28.42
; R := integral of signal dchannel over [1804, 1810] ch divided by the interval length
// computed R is 29.9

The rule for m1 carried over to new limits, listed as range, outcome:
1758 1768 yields 35.6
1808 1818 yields 33.3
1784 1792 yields 27.5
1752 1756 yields 34.6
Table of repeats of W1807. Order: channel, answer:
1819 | 35.24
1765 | 36.39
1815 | 33.3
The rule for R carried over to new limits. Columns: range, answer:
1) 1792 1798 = 24.5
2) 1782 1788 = 28.9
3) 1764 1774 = 34.8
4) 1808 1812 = 32.1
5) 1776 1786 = 31.3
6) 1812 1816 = 34.1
